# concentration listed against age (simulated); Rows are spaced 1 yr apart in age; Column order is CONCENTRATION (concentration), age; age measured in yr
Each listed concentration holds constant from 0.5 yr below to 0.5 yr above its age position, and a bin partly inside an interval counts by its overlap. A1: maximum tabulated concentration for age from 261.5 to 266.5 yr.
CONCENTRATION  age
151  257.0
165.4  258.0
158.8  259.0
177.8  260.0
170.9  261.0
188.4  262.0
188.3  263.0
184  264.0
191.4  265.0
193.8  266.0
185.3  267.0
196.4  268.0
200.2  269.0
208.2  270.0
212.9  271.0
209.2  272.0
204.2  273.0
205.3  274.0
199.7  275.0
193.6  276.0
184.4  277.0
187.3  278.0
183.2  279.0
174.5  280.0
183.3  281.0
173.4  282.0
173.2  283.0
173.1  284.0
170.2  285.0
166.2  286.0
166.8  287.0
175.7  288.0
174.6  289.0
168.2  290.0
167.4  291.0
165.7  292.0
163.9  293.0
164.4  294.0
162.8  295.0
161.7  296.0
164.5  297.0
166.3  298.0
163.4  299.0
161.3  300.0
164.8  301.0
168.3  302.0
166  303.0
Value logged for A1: 193.8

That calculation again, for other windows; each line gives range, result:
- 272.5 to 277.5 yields 205.3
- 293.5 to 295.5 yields 164.4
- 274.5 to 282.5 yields 199.7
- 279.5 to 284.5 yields 183.3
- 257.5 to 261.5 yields 177.8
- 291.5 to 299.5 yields 166.3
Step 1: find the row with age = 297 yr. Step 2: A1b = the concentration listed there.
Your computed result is 164.5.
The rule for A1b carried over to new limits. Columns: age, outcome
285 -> 170.2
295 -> 162.8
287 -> 166.8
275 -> 199.7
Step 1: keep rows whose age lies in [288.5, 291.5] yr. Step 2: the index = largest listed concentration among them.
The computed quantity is 174.6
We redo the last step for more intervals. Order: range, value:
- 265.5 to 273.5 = 212.9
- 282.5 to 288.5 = 175.7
